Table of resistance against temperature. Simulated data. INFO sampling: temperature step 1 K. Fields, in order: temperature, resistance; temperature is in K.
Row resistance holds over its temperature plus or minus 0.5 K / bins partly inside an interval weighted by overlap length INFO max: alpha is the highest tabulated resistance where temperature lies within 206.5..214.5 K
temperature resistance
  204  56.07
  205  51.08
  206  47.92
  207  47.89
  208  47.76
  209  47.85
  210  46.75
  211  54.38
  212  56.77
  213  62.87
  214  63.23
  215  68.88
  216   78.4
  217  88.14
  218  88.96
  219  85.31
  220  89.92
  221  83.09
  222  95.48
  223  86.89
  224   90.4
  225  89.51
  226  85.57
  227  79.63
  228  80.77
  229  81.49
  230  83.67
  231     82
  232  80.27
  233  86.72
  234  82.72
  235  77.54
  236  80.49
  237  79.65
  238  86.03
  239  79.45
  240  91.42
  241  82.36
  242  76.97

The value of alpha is 63.23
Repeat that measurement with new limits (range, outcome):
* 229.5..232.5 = 83.67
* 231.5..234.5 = 86.72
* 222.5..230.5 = 90.4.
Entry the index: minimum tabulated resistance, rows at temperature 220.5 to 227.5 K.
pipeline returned 79.63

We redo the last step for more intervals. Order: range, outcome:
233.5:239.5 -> 77.54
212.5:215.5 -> 62.87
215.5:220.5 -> 78.4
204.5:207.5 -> 47.89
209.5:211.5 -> 46.75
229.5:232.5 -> 80.27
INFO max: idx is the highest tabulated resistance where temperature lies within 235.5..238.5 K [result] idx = 86.03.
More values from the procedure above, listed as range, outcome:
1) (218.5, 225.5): 95.48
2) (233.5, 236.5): 82.72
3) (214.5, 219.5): 88.96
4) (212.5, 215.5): 68.88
